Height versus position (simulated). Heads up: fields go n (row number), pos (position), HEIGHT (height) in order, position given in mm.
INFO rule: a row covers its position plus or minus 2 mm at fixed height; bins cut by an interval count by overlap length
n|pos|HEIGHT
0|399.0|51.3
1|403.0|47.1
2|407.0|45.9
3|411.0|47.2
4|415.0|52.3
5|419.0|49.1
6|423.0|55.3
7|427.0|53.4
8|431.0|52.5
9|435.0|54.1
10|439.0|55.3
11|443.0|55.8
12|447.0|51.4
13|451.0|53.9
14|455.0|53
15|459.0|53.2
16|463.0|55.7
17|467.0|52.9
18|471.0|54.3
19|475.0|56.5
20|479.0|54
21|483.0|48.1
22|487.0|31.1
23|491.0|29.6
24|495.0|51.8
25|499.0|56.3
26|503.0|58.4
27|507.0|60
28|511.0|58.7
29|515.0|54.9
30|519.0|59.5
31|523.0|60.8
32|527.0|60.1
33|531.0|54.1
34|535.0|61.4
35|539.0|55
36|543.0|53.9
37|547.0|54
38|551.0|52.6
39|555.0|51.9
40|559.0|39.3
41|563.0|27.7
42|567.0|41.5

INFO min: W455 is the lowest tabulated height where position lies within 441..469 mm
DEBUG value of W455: 51.4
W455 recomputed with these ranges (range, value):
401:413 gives 45.9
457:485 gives 48.1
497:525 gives 54.9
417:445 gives 49.1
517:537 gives 54.1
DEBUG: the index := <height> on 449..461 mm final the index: 53.4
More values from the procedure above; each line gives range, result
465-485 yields 53.2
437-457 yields 53.9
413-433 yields 52.5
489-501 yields 45.9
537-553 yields 53.9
